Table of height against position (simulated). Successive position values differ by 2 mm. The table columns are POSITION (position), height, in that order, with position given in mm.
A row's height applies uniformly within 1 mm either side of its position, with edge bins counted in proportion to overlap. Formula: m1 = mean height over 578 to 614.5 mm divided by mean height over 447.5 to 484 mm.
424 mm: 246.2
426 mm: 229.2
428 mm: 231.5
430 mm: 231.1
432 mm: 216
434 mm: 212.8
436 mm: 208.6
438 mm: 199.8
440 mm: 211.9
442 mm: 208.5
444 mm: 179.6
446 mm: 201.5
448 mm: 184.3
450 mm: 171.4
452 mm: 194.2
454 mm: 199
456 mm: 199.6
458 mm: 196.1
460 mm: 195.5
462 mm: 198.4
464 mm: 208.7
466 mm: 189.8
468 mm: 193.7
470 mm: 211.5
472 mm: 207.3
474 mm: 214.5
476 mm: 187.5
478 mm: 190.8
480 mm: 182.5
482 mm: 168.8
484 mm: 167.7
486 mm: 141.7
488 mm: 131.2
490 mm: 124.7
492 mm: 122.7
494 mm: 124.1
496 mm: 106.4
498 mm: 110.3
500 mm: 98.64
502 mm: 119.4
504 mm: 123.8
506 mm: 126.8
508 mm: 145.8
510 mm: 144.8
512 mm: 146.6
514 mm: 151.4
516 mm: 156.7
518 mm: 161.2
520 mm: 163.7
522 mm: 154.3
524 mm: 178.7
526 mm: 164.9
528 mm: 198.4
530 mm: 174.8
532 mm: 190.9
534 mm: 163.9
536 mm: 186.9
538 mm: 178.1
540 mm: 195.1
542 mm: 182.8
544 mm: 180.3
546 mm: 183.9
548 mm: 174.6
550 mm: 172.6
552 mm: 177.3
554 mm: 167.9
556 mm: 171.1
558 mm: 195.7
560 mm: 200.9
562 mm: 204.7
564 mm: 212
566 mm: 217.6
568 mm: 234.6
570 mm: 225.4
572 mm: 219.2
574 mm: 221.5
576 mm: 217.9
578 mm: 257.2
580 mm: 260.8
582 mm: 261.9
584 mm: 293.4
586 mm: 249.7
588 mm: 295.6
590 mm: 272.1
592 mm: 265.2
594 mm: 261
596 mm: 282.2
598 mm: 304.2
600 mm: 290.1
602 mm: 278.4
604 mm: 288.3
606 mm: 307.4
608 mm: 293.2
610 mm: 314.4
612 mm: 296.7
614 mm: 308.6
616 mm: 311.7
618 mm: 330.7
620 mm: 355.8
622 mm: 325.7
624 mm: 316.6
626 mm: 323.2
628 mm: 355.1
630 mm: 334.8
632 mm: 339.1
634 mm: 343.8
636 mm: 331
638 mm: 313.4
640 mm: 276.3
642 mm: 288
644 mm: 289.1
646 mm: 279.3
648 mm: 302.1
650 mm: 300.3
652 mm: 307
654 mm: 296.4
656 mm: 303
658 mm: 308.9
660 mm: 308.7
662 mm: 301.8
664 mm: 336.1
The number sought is 1.47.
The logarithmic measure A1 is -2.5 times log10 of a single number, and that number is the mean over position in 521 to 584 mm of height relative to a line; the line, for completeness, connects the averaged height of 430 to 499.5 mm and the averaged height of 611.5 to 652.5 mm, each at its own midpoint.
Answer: 0.26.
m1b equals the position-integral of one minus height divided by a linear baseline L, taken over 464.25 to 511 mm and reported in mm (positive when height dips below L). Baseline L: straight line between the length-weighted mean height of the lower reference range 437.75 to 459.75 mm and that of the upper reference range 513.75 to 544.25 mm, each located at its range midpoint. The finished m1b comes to 7.8 mm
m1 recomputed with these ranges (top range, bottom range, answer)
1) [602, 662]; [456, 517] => 1.94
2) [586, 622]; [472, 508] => 2.04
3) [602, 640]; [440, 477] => 1.62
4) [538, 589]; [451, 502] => 1.26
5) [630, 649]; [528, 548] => 1.69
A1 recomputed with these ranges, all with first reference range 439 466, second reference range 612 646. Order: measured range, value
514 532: 0.403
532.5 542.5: 0.369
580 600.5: 0.061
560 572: 0.257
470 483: 0.102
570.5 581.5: 0.195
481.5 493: 0.477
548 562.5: 0.414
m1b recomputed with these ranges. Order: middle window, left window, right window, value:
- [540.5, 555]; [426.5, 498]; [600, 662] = 4.1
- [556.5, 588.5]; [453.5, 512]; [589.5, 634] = 3.8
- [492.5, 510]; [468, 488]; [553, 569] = 6.3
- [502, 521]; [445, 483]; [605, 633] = 7.2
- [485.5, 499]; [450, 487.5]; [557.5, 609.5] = 5.4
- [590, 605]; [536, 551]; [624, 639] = -0.3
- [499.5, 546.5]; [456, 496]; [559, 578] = 8.7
